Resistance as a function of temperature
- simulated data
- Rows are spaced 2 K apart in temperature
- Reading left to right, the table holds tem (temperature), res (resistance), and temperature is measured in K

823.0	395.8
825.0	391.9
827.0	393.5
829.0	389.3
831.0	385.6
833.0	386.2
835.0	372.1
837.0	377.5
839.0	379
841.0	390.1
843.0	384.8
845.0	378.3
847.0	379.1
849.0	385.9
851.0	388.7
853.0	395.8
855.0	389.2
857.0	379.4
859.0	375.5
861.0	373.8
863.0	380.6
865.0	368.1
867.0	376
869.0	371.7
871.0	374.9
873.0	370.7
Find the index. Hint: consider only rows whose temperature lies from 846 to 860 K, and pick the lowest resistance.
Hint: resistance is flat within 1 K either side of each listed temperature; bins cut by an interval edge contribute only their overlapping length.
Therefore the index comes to 375.5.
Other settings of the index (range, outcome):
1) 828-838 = 372.1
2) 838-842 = 379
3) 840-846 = 378.3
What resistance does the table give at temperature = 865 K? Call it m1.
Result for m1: 368.1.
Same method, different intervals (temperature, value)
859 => 375.5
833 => 386.2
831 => 385.6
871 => 374.9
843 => 384.8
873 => 370.7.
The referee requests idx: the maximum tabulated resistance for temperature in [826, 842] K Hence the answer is 393.5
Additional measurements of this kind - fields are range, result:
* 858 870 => 380.6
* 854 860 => 389.2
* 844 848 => 379.1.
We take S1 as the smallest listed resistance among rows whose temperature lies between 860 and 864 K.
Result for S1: 373.8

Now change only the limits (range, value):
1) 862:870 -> 368.1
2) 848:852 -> 385.9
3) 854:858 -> 379.4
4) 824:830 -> 389.3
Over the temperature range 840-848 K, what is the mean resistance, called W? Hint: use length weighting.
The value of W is 383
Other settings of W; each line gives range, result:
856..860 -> 377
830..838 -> 380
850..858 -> 388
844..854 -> 386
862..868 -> 375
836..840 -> 378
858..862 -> 375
